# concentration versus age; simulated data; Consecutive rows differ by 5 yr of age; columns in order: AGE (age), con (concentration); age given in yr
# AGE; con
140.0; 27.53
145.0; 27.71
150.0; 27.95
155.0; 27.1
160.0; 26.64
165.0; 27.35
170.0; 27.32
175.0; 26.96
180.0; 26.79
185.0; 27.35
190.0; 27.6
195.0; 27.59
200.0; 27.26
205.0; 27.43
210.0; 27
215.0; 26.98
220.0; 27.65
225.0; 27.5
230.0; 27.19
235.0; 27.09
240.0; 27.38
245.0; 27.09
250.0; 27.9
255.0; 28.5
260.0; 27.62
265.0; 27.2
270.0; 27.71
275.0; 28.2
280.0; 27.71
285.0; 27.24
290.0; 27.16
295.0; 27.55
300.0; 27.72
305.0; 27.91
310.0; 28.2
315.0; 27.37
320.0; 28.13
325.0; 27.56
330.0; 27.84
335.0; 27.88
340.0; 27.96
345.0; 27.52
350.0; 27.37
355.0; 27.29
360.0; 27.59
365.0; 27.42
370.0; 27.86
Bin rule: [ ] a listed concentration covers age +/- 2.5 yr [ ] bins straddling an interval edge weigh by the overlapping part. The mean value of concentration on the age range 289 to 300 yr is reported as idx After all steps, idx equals 27.5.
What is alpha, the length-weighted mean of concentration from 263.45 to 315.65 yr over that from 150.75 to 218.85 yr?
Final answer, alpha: 1.0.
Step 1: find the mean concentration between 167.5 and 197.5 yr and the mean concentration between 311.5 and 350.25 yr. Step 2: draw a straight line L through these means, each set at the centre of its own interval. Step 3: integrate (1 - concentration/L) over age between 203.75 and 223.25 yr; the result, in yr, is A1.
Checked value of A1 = 0.1 yr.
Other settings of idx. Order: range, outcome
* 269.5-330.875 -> 27.7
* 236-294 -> 27.6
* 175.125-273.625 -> 27.4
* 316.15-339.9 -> 27.8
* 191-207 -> 27.4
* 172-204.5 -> 27.3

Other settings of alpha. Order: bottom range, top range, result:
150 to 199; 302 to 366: 1.02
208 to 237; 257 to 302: 1.01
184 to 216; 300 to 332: 1.02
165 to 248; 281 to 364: 1.01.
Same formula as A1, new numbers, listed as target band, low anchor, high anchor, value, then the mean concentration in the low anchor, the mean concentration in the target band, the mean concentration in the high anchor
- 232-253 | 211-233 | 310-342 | 0.0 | 27.3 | 27.4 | 27.8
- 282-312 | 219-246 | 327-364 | -0.1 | 27.3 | 27.6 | 27.6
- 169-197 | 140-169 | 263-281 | 0.2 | 27.4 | 27.3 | 27.7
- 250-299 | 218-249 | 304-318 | -0.1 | 27.3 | 27.7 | 27.8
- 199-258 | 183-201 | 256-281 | 0.4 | 27.5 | 27.4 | 27.7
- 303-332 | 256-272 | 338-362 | -0.3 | 27.6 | 27.8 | 27.5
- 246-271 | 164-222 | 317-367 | -0.3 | 27.3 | 27.7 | 27.7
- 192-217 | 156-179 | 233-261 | 0.0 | 27.1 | 27.3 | 27.6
